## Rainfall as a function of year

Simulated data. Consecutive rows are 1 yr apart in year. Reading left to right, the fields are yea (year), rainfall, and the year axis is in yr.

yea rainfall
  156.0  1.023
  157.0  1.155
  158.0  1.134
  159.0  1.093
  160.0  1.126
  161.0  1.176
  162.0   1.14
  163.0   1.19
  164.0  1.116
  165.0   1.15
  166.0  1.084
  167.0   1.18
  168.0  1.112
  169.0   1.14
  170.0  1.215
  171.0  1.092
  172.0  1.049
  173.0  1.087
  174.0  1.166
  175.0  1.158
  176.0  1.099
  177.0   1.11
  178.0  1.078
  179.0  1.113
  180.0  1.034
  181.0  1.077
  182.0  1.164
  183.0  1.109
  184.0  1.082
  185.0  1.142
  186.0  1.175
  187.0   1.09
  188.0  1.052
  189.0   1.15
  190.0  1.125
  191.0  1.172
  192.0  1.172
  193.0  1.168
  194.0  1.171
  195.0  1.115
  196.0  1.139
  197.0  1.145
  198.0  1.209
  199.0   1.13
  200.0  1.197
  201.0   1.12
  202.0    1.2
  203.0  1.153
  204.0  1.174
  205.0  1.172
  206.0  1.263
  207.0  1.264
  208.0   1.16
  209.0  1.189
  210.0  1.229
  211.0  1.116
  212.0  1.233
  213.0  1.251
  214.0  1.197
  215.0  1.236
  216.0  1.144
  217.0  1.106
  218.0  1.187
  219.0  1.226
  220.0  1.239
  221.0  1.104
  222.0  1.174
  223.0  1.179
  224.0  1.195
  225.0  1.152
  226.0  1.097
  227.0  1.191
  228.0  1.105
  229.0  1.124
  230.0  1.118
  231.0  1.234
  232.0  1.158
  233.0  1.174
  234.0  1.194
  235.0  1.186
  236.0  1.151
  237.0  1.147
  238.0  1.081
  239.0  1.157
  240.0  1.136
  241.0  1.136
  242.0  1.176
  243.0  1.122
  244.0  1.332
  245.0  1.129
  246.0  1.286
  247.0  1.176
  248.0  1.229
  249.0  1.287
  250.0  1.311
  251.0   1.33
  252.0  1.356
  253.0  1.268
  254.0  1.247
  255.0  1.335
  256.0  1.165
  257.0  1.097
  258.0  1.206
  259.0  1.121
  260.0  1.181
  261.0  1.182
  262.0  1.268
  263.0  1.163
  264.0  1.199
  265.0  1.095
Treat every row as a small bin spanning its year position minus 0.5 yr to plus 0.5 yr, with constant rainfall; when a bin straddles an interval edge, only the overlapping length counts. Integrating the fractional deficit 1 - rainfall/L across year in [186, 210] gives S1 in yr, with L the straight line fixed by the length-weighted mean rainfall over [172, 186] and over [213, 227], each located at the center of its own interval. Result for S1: -0.5 yr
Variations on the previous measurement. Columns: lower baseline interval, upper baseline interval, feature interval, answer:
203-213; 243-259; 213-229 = 0.57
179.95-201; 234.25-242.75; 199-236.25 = -1.16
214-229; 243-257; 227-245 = 0.75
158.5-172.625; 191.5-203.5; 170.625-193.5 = 0.62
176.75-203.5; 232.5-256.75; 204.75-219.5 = -0.43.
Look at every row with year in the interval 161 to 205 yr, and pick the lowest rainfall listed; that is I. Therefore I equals 1.034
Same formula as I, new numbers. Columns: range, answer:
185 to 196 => 1.052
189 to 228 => 1.097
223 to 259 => 1.081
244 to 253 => 1.129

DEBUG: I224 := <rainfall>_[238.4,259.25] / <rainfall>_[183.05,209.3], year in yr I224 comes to 1.1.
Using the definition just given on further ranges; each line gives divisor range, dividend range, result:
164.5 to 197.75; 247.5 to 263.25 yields 1.10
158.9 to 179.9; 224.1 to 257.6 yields 1.06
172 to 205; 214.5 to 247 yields 1.03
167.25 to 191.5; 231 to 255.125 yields 1.08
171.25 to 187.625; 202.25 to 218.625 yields 1.08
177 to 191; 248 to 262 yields 1.12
